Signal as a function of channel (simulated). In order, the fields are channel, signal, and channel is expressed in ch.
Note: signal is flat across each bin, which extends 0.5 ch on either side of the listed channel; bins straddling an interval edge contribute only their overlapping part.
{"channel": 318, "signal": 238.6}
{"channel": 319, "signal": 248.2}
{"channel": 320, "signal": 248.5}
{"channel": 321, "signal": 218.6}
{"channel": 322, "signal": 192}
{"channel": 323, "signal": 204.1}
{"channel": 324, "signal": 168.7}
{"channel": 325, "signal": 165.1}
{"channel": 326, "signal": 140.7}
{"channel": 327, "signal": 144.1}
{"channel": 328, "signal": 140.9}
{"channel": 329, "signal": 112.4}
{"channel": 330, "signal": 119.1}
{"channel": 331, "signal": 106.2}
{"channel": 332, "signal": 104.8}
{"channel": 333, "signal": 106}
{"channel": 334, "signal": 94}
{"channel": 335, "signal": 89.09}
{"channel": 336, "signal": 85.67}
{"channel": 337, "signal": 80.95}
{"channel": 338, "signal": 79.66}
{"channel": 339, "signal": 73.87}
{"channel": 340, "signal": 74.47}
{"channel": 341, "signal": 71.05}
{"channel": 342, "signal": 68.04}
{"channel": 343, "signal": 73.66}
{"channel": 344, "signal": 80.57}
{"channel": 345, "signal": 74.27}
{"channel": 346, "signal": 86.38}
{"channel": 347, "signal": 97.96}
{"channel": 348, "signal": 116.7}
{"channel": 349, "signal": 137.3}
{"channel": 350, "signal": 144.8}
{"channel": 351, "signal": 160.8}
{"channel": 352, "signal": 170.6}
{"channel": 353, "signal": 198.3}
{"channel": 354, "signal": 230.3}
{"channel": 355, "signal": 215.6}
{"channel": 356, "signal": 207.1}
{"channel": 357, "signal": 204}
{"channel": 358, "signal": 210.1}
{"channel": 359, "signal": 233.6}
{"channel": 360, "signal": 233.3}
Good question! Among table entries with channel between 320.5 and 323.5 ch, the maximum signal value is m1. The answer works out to 218.6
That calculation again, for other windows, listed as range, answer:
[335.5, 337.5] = 85.67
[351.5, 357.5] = 230.3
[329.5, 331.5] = 119.1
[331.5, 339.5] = 106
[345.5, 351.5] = 160.8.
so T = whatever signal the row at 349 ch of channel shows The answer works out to 137.3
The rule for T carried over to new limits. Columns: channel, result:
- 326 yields 140.7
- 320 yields 248.5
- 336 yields 85.67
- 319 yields 248.2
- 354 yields 230.3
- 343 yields 73.66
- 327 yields 144.1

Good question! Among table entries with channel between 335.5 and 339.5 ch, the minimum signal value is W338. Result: 73.87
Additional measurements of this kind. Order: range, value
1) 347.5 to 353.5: 116.7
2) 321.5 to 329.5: 112.4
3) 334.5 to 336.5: 85.67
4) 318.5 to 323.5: 192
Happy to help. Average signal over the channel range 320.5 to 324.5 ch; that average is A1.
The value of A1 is 196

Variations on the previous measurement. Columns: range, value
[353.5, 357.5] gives 214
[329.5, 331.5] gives 113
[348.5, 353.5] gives 162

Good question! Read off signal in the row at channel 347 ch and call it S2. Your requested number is 97.96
